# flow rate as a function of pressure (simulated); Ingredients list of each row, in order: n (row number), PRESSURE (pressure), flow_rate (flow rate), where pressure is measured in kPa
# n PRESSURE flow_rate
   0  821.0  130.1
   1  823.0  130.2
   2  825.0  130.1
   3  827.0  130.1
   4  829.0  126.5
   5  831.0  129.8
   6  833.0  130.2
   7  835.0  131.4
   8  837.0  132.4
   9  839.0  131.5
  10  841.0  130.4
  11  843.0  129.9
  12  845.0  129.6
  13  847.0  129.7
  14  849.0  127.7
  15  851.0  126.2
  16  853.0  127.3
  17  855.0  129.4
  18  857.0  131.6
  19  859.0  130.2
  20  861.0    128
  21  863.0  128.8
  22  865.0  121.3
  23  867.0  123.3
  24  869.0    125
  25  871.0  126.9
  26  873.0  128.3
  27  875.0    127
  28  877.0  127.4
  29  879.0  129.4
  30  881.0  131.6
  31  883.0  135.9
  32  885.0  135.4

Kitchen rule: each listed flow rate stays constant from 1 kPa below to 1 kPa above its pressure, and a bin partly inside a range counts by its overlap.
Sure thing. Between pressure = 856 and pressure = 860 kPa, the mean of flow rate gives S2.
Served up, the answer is 131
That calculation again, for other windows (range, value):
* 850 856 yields 128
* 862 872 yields 125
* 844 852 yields 128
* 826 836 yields 130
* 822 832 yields 129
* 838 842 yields 131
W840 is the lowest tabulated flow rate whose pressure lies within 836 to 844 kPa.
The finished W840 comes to 129.9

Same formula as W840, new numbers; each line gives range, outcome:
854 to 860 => 129.4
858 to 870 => 121.3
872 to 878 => 127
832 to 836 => 130.2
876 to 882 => 127.4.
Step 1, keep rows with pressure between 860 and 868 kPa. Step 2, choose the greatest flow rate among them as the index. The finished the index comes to 128.8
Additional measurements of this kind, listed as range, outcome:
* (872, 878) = 128.3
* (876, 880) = 129.4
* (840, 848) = 130.4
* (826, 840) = 132.4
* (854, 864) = 131.6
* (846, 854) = 129.7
